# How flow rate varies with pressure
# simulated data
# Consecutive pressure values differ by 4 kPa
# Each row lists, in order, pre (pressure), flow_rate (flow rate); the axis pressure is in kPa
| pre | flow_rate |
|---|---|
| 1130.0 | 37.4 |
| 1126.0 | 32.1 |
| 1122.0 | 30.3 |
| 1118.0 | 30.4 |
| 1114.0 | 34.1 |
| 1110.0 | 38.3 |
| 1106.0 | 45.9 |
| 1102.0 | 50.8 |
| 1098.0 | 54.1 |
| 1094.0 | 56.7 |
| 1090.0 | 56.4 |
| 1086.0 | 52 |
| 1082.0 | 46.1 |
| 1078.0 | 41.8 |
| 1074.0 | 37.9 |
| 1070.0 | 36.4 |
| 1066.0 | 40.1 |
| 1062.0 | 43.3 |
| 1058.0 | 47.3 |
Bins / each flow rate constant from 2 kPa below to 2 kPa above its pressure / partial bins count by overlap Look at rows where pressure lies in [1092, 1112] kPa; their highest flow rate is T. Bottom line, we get 56.7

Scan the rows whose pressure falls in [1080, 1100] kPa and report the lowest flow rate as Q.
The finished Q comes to 46.1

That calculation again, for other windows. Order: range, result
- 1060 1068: 40.1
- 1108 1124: 30.3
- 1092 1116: 34.1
